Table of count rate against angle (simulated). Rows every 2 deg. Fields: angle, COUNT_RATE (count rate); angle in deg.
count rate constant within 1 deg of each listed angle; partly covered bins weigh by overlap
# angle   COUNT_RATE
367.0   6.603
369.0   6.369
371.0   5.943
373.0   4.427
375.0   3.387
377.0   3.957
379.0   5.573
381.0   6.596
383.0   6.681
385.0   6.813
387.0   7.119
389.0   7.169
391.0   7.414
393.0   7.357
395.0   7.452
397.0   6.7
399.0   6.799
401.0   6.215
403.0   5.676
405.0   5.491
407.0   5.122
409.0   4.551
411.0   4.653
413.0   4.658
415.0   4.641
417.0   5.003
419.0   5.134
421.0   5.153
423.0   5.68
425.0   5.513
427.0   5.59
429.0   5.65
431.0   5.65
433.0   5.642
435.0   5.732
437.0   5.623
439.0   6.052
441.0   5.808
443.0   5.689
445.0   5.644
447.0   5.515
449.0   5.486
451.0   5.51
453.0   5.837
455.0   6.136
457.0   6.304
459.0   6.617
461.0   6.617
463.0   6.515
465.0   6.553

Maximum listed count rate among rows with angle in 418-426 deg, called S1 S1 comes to 5.68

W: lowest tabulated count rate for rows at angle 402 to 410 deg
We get 4.551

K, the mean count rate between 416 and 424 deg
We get 5.24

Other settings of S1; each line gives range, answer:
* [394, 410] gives 7.452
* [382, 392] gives 7.414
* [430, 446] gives 6.052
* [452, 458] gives 6.304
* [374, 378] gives 3.957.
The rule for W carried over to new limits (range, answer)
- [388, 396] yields 7.169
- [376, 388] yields 3.957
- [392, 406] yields 5.491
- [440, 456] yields 5.486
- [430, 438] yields 5.623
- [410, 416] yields 4.641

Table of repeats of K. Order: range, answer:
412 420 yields 4.86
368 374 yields 5.58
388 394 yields 7.31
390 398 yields 7.23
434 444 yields 5.78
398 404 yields 6.23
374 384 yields 5.24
